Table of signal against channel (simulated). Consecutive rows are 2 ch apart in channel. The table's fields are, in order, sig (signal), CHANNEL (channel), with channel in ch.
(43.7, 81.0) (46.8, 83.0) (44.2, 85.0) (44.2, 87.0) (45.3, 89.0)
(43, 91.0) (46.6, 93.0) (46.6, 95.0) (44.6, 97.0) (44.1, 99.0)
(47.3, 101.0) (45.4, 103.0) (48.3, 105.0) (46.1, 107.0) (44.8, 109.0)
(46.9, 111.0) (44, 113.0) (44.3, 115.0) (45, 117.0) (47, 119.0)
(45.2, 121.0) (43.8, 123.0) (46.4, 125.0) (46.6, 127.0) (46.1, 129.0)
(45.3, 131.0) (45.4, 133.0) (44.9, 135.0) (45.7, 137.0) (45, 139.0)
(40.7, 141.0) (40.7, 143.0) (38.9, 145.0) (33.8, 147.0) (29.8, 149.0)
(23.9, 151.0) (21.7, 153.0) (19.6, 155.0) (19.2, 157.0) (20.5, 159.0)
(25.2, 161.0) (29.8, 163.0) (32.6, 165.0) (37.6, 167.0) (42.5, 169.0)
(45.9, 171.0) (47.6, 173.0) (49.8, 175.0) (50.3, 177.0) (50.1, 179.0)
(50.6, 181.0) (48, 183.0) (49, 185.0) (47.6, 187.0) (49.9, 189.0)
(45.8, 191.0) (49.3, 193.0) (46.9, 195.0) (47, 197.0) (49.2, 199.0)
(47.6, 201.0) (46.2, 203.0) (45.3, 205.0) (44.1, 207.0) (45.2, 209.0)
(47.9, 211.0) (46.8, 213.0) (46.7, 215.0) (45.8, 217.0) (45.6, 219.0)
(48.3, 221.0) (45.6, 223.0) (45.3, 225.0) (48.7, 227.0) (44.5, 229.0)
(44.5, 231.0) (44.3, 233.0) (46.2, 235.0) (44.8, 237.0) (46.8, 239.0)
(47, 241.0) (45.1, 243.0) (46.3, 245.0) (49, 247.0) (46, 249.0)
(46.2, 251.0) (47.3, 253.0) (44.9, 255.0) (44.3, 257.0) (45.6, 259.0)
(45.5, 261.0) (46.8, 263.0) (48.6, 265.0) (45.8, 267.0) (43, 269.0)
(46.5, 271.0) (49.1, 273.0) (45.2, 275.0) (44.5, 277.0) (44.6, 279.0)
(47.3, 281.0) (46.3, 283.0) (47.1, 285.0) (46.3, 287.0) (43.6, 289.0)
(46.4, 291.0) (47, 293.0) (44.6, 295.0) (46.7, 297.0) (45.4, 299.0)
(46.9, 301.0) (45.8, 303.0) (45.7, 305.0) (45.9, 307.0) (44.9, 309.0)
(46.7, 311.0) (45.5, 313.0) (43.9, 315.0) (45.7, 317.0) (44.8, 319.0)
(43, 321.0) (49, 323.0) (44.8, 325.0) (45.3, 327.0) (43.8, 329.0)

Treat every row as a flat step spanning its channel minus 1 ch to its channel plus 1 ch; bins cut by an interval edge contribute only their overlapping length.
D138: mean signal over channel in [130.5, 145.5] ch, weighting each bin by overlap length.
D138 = 43.4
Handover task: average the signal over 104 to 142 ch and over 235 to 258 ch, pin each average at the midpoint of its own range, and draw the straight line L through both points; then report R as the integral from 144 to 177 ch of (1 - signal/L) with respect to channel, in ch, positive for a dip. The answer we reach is 9.2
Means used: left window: 45.3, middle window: 32.9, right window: 46.2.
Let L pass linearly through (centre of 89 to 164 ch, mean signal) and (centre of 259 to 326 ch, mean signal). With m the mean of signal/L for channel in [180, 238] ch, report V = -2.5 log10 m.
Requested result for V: -0.093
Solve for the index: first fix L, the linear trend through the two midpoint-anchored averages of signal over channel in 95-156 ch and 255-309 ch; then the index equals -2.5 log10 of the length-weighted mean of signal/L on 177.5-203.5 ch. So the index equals -0.11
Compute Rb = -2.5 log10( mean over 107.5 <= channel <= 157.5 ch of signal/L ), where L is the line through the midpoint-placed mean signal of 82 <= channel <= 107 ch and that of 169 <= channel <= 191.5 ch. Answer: 0.17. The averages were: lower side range 45.6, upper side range 48.4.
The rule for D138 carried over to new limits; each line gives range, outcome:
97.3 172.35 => 39.5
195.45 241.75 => 46.2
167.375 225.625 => 47.1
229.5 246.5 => 45.7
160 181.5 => 41.8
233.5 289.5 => 46.1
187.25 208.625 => 47.1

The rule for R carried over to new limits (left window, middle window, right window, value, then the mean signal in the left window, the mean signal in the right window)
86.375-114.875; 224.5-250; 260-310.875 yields -0.11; 45.5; 46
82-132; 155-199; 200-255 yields 3.94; 45.5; 46.2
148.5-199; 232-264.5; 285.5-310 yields -2.08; 39.5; 45.8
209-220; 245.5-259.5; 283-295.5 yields -0.01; 46.4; 45.9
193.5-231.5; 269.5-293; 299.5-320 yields -0.12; 46.4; 45.6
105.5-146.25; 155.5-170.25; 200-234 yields 5.10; 44.6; 46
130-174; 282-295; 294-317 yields -0.44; 35.3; 45.6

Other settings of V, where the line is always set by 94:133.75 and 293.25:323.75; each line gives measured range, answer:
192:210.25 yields -0.026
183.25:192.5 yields -0.057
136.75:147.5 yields 0.123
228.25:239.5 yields 0.012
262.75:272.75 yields -0.016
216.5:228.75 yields -0.019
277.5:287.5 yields -0.014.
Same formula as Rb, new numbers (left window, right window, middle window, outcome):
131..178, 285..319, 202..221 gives -0.155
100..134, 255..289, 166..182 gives -0.023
